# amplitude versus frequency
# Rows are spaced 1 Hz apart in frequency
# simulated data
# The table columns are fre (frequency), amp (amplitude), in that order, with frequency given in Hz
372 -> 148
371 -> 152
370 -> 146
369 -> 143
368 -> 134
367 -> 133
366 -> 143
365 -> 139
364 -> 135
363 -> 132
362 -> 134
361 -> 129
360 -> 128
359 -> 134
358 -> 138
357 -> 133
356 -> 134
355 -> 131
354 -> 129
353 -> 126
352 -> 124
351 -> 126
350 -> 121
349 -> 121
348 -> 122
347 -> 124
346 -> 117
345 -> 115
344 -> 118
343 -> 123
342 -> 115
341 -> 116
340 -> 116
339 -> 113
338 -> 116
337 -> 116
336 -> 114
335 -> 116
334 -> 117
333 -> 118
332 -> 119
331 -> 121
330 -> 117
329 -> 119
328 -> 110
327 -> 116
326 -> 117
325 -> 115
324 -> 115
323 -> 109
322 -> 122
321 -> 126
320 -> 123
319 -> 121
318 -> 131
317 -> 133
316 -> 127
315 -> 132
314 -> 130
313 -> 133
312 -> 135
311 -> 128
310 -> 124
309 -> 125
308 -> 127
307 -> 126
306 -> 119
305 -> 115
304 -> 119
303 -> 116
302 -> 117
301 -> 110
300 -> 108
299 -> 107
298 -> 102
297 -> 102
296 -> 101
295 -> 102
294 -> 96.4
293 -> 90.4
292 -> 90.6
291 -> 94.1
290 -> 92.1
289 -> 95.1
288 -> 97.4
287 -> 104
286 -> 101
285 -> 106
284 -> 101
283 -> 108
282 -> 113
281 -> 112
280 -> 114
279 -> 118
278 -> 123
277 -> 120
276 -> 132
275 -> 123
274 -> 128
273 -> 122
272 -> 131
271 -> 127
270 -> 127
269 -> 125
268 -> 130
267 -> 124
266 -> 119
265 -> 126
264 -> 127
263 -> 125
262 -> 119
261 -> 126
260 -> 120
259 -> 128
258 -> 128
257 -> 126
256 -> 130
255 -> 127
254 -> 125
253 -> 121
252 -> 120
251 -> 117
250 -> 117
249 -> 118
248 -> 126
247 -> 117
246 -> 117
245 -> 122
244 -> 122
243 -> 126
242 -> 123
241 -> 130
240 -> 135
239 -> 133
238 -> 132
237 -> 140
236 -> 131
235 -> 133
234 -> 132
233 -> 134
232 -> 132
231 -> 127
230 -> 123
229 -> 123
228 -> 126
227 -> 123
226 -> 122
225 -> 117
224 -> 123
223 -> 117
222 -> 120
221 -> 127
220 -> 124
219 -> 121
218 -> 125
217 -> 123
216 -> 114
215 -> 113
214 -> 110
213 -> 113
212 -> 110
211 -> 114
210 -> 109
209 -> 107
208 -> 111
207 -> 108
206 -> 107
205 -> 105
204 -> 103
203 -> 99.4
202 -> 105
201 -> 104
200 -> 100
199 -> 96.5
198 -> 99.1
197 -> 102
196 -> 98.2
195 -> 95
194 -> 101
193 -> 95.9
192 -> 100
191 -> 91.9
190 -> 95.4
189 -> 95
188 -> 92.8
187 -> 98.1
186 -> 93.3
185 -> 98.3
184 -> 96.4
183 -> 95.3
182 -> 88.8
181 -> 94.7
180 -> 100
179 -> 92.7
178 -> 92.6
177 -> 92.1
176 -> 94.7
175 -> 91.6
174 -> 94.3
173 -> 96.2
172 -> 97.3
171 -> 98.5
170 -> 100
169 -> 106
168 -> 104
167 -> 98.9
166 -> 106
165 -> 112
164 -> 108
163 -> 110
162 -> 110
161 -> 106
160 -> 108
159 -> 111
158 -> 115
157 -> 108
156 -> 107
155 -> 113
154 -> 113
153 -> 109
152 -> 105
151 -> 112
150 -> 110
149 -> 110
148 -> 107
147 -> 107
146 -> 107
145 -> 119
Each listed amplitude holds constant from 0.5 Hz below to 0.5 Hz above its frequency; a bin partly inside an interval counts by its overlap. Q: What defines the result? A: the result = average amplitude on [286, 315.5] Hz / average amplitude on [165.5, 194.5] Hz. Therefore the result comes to 1.15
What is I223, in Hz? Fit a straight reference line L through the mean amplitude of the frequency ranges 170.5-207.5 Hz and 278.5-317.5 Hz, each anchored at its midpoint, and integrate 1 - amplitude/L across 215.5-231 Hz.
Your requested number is -3.0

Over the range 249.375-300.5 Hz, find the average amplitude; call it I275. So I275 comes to 115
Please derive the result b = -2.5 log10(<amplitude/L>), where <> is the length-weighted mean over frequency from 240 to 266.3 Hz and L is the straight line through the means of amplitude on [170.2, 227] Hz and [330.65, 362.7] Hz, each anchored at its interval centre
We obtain -0.115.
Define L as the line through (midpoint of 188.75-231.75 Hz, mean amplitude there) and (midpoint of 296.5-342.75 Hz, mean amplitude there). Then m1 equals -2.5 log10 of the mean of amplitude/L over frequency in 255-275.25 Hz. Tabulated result -0.10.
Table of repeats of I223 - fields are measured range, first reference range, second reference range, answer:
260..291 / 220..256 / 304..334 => 1.8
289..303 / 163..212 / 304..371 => 2.0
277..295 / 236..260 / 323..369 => 3.0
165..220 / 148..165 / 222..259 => 6.8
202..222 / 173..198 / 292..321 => -2.5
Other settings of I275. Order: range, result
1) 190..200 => 97.7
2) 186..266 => 117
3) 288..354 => 116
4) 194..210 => 103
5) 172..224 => 103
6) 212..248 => 124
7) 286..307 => 104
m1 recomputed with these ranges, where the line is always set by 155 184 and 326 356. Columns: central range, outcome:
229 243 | -0.203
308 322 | -0.101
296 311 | 0.001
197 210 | 0.012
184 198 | 0.076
